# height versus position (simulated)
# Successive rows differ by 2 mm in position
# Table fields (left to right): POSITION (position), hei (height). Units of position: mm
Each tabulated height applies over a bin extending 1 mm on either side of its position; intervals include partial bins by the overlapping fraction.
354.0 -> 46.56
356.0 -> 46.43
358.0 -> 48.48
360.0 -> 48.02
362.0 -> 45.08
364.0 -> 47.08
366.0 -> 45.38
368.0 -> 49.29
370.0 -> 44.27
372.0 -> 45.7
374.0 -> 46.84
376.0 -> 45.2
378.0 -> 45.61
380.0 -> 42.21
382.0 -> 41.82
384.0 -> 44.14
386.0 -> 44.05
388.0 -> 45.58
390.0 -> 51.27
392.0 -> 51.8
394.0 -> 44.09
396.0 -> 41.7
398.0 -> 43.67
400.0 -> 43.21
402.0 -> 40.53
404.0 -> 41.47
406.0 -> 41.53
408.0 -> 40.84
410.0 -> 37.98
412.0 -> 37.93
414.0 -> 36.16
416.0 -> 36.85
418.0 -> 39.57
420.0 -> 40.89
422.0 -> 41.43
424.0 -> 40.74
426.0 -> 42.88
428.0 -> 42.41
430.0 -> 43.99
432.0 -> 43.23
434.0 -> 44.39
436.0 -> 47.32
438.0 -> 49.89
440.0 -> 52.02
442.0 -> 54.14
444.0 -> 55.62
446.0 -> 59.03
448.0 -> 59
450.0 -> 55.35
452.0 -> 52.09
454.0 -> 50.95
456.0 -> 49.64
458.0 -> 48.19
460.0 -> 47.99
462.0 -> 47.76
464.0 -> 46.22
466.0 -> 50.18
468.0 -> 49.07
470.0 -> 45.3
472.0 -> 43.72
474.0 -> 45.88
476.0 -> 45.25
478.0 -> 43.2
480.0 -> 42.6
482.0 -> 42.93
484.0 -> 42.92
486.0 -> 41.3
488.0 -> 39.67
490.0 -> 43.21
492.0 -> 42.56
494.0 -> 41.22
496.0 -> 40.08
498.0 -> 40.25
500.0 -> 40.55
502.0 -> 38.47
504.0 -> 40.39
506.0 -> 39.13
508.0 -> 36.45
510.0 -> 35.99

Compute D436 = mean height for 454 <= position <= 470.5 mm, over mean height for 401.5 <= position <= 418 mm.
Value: 1.2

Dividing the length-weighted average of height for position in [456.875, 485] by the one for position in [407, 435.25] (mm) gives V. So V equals 1.1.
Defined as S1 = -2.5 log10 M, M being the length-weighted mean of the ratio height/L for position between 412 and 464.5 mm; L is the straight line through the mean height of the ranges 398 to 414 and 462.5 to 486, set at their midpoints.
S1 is -0.11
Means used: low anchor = 40.4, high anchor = 45.1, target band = 47.1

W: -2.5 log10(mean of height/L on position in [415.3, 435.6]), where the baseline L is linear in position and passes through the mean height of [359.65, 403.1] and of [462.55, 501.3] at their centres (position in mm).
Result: 0.065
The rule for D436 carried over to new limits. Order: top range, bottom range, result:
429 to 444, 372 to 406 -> 1.09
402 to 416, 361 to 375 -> 0.85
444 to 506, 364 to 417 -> 1.05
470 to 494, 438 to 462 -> 0.82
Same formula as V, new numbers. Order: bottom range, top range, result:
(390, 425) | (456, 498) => 1.07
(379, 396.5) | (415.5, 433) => 0.92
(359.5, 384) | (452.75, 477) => 1.05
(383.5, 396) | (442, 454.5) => 1.19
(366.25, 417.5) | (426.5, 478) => 1.13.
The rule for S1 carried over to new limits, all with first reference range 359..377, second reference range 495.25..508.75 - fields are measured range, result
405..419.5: 0.138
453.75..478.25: -0.146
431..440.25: -0.101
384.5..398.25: -0.023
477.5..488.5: -0.048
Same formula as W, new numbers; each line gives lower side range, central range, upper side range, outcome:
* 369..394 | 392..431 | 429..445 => 0.15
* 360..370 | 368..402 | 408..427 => -0.03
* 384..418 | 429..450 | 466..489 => -0.18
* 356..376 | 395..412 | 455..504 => 0.11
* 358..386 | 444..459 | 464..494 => -0.20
